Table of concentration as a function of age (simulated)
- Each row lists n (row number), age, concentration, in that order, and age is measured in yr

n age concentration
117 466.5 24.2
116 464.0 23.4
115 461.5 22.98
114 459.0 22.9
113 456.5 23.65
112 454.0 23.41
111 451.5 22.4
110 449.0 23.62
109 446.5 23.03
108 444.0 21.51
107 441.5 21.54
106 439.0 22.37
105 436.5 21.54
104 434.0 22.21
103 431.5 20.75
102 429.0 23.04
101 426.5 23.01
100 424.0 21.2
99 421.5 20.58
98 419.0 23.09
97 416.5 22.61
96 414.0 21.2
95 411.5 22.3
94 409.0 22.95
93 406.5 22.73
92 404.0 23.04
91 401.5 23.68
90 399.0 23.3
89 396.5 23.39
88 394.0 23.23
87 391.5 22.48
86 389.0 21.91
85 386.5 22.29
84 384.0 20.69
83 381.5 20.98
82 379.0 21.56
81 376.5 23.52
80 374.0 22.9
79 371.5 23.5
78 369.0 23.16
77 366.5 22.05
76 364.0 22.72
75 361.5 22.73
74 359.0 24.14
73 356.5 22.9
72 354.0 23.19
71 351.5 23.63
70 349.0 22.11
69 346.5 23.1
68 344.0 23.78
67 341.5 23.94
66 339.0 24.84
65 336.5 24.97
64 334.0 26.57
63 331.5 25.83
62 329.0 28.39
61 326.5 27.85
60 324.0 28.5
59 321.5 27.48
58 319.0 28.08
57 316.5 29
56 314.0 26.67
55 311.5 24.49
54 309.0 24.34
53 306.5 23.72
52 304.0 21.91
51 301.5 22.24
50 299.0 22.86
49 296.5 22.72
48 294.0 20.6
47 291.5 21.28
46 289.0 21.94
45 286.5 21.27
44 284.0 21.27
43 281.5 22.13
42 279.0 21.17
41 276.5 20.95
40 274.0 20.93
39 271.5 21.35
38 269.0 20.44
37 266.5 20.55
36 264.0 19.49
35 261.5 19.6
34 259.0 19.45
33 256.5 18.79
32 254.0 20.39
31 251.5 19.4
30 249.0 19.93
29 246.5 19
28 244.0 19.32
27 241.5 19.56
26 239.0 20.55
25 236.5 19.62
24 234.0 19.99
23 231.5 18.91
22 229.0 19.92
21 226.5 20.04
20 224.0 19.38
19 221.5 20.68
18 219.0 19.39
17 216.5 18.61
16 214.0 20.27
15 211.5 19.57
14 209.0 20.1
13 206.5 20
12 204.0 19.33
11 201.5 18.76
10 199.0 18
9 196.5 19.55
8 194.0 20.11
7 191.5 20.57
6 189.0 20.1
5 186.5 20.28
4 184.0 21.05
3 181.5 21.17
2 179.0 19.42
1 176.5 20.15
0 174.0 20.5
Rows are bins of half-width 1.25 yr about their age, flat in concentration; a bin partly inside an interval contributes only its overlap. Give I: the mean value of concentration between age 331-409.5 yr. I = 23.2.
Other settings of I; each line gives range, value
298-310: 23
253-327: 22.7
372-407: 22.6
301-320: 25.1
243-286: 20.3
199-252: 19.6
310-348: 26.2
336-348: 24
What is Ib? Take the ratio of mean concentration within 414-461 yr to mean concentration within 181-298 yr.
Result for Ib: 1.11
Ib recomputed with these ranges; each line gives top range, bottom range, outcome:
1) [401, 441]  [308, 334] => 0.82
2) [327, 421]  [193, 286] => 1.17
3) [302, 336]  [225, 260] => 1.34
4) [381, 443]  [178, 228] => 1.12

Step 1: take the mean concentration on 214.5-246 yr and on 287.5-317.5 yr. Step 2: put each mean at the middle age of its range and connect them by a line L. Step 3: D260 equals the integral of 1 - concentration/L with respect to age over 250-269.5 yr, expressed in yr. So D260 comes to 1.34 yr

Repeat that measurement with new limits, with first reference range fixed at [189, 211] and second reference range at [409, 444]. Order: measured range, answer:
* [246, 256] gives 0.2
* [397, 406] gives -0.7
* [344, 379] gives -2.9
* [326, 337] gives -3.0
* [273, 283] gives -0.4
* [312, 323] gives -3.6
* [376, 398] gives -0.6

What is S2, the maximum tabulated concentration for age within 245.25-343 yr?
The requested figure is 29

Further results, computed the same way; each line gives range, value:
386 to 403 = 23.68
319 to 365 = 28.5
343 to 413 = 24.14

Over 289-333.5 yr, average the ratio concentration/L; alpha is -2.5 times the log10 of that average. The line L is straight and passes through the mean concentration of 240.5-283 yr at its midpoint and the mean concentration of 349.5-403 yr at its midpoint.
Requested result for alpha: -0.17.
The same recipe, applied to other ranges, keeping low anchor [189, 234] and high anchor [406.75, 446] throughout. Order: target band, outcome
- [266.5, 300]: -0.05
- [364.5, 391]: -0.04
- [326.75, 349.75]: -0.19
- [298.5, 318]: -0.18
